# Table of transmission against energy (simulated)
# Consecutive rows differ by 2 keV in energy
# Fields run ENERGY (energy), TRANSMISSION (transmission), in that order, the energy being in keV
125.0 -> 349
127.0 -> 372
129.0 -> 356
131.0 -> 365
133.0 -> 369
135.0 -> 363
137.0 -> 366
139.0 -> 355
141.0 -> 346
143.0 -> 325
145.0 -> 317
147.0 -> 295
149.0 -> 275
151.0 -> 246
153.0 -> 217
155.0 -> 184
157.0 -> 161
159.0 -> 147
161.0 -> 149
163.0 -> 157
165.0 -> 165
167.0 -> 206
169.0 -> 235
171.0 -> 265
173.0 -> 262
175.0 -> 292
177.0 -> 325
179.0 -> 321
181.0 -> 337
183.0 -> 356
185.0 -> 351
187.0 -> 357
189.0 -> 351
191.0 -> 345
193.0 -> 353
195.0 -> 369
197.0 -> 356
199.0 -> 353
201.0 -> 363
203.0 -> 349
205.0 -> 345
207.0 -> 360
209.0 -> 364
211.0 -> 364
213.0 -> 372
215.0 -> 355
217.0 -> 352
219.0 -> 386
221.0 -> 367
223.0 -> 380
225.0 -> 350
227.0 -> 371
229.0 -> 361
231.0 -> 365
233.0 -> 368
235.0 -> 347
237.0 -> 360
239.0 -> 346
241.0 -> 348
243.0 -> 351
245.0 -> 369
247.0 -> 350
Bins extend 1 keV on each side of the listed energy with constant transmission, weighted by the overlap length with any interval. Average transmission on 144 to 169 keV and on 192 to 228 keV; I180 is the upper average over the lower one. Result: 1.7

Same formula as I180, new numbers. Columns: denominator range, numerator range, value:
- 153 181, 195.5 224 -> 1.61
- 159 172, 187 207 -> 1.84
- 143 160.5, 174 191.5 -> 1.44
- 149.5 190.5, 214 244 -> 1.41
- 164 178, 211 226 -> 1.46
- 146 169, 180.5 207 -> 1.75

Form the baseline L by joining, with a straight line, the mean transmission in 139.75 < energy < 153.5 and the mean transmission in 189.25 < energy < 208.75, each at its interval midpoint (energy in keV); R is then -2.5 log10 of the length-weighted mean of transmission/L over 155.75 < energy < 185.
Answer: 0.30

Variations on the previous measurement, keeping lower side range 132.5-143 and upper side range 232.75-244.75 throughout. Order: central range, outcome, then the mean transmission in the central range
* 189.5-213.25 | -0.01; 357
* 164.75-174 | 0.46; 232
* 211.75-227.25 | -0.04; 366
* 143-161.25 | 0.47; 230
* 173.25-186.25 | 0.09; 327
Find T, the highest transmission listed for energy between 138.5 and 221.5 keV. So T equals 386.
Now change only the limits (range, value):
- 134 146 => 366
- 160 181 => 337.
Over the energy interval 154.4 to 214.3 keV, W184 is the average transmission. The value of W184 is 298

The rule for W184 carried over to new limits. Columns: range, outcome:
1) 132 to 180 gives 264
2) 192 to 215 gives 359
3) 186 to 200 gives 355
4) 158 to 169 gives 171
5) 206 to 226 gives 365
